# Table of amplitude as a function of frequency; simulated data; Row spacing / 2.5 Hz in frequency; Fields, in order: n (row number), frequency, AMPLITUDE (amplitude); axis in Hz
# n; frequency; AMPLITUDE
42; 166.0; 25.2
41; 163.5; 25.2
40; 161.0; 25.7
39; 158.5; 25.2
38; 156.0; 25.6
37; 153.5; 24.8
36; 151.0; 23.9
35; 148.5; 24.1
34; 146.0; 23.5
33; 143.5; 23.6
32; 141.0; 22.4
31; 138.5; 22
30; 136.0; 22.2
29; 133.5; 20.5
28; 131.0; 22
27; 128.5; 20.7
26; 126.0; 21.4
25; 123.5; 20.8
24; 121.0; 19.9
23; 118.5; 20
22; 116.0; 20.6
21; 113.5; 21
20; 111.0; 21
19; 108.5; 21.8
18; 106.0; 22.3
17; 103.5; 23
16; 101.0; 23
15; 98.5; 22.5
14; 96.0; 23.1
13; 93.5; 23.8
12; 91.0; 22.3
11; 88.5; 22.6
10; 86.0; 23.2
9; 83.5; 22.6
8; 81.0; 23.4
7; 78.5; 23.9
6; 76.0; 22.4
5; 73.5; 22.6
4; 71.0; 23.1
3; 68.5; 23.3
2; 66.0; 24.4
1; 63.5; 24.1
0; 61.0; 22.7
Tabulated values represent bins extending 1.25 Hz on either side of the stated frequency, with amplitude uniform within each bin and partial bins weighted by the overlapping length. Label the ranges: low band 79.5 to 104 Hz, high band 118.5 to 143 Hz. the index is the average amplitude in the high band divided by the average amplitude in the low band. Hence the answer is 0.93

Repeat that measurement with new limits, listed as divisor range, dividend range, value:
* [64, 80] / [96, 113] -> 0.95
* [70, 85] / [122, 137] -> 0.92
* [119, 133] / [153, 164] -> 1.21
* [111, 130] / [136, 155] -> 1.13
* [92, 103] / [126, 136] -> 0.92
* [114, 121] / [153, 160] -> 1.24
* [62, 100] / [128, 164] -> 1.01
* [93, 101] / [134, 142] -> 0.96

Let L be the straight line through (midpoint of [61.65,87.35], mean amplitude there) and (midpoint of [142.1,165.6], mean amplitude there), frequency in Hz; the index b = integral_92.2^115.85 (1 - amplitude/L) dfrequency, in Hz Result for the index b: 1.5 Hz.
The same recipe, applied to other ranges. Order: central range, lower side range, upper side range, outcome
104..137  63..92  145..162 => 4.0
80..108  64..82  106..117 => -0.8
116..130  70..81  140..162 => 1.9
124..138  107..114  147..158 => 1.0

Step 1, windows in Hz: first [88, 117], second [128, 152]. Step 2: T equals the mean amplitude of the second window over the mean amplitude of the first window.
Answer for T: 1.01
